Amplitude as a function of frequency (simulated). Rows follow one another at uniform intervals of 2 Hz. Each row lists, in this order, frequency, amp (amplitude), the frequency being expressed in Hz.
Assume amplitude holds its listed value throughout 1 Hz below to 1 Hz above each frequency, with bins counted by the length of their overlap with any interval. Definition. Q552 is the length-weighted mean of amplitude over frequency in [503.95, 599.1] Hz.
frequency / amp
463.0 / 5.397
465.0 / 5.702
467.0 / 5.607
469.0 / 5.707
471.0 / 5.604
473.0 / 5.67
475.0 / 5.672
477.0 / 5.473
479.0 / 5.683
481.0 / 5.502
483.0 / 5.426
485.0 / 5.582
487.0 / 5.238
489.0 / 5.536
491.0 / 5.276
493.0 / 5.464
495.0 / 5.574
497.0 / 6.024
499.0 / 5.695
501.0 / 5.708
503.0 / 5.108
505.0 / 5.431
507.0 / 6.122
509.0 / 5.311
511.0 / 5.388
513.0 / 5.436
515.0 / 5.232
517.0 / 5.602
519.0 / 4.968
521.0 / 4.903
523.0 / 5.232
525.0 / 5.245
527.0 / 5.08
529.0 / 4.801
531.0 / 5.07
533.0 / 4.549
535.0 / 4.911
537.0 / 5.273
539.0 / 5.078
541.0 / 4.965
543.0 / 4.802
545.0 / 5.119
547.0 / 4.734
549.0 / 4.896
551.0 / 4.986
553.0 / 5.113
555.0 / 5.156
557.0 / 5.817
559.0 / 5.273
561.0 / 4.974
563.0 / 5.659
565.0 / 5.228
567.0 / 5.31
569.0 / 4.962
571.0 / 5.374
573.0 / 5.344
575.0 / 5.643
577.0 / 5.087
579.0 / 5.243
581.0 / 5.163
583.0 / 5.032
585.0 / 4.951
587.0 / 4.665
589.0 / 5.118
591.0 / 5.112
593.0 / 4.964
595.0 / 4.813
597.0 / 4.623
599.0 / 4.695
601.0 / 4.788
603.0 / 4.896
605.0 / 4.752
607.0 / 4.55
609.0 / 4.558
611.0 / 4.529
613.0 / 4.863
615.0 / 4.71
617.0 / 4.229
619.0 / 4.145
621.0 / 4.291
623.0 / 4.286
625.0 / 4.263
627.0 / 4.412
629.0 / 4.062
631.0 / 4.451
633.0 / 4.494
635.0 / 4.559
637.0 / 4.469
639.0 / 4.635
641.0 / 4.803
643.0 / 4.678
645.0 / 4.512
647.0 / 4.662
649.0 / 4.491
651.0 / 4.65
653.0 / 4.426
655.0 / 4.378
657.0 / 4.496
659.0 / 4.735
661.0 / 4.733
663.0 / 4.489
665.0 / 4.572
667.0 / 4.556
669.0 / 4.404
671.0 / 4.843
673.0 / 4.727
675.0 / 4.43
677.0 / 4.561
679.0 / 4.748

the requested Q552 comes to 5.14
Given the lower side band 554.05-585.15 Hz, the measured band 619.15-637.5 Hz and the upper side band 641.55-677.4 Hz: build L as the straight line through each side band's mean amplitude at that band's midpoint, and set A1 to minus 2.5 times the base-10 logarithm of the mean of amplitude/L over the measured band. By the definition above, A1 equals 0.11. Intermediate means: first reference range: 5.27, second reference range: 4.58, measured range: 4.35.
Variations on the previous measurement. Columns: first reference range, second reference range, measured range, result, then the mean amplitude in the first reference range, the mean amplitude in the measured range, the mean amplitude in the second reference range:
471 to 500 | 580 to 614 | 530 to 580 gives -0.01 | 5.56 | 5.14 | 4.83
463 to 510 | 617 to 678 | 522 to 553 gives 0.05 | 5.57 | 4.99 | 4.5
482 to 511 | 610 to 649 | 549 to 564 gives -0.04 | 5.53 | 5.26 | 4.48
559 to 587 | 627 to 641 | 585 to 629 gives 0.04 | 5.21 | 4.63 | 4.47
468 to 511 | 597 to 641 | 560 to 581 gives -0.08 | 5.56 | 5.28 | 4.52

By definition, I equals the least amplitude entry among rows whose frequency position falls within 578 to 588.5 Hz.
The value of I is 4.665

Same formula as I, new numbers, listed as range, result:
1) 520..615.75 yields 4.529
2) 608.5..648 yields 4.062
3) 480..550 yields 4.549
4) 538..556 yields 4.734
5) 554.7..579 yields 4.962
